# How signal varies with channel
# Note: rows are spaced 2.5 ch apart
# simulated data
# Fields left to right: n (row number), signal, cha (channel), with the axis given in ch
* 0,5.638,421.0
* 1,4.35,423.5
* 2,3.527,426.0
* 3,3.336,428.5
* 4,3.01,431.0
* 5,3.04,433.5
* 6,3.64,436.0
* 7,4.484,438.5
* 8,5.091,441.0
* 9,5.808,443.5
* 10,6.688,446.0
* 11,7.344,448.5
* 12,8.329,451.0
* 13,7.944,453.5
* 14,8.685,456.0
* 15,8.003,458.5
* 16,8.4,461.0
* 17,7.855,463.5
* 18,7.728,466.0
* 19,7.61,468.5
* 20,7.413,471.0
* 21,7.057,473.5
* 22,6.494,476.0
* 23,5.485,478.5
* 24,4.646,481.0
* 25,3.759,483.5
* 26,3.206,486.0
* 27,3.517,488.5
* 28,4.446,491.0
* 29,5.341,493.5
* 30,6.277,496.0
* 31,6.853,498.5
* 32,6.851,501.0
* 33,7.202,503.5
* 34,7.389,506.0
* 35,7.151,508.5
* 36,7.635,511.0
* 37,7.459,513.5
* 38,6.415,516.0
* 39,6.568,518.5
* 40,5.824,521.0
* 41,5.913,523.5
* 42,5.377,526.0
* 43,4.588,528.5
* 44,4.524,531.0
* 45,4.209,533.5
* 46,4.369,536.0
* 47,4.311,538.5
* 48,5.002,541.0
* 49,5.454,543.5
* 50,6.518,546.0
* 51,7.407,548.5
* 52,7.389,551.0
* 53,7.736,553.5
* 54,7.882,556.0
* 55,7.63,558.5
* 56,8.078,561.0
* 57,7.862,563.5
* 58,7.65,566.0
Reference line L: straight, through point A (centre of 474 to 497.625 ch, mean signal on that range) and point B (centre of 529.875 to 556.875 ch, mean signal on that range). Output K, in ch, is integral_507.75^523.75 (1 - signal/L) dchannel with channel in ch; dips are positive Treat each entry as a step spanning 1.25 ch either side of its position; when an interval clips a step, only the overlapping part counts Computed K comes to -4.0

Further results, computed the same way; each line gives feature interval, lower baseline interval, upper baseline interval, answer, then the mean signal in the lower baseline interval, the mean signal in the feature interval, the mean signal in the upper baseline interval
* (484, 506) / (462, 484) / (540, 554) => 3.5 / 6.56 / 5.51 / 6.55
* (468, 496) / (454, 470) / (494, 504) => 7.6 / 8.03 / 5.34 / 6.66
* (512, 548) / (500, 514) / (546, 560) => 9.1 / 7.28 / 5.52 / 7.52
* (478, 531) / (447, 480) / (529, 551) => 4.3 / 7.54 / 5.78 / 5.33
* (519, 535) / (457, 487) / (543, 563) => 4.4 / 6.52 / 5.13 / 7.35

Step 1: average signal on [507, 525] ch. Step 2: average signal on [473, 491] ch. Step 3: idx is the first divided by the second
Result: 1.4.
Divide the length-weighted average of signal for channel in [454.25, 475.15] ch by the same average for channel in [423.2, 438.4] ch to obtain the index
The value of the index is 2.23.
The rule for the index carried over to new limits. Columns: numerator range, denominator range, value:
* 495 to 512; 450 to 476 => 0.90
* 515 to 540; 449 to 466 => 0.64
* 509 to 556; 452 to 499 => 0.94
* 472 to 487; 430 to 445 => 1.22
